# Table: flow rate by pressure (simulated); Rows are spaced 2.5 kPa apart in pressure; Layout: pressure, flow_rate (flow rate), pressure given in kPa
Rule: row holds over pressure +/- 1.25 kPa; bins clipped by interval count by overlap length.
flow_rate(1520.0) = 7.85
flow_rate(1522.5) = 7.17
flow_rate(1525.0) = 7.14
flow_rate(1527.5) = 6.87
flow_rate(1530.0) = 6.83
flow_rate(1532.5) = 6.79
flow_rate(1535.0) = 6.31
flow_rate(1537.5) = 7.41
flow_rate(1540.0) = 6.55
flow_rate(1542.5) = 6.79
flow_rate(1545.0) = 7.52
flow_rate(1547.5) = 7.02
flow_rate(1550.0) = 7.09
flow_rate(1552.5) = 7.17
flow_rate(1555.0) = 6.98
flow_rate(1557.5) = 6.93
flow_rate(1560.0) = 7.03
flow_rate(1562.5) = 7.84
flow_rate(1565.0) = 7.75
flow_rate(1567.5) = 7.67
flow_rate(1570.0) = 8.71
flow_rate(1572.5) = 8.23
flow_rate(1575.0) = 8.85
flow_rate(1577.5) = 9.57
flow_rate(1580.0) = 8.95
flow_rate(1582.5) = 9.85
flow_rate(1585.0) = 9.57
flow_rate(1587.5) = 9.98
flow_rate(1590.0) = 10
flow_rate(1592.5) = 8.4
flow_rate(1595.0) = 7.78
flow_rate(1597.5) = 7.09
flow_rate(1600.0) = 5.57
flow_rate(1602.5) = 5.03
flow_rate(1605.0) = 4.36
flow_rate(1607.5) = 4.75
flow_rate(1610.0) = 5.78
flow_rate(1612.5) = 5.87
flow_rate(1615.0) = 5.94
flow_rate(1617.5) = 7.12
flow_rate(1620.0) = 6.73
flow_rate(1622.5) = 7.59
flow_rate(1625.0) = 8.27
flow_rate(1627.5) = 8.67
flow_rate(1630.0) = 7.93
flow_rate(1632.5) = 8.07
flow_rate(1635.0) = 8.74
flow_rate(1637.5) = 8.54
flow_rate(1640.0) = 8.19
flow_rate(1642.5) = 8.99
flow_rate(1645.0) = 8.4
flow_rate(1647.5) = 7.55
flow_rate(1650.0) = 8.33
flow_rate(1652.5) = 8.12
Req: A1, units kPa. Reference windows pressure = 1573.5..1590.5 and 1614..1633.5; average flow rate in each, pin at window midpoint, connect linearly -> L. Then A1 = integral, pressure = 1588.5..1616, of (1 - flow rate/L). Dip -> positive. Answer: 6.9 kPa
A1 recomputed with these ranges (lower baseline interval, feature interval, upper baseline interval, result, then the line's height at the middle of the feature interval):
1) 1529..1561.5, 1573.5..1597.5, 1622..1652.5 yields -5.0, 7.54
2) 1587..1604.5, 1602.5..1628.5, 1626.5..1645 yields 5.1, 7.94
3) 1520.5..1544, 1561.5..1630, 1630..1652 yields 0.6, 7.73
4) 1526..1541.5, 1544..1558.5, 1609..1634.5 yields -0.5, 6.89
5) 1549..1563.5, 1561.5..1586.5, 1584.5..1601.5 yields -3.3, 7.68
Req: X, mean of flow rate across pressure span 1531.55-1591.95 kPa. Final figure 7.95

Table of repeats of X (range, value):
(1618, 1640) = 8.04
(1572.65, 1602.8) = 8.49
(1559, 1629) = 7.61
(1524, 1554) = 6.96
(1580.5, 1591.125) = 9.78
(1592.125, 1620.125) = 6.11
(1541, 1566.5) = 7.21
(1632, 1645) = 8.52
